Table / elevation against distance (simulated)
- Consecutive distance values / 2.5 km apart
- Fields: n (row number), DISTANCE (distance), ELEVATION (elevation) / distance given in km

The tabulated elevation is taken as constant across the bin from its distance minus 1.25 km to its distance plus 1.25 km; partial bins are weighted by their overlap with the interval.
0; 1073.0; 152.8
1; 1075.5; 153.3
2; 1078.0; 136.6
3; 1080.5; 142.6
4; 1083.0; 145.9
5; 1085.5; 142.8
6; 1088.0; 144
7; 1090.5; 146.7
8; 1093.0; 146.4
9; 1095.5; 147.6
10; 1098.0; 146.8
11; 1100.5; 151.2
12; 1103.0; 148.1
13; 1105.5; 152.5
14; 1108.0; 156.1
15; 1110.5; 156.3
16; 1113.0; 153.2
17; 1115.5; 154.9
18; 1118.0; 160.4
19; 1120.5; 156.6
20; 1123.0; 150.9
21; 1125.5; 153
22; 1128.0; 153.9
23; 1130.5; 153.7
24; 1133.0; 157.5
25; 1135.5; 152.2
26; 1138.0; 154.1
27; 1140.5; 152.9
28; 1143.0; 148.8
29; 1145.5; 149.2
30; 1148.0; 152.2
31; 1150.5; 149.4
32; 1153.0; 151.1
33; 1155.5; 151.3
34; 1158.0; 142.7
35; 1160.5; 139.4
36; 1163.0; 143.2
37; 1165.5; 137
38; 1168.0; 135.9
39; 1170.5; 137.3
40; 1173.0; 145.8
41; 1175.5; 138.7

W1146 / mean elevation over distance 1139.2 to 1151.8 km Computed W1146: 151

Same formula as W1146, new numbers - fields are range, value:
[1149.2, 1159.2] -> 149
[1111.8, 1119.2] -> 156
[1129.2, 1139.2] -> 154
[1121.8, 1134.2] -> 154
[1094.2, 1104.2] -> 148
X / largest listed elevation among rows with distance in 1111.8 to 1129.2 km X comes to 160.4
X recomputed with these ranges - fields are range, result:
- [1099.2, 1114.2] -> 156.3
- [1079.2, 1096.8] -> 147.6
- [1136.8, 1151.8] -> 154.1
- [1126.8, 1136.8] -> 157.5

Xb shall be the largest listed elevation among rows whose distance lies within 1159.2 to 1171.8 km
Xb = 143.2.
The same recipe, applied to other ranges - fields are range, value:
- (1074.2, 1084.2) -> 153.3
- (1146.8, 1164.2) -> 152.2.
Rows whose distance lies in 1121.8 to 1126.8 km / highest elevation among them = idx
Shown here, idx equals 153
